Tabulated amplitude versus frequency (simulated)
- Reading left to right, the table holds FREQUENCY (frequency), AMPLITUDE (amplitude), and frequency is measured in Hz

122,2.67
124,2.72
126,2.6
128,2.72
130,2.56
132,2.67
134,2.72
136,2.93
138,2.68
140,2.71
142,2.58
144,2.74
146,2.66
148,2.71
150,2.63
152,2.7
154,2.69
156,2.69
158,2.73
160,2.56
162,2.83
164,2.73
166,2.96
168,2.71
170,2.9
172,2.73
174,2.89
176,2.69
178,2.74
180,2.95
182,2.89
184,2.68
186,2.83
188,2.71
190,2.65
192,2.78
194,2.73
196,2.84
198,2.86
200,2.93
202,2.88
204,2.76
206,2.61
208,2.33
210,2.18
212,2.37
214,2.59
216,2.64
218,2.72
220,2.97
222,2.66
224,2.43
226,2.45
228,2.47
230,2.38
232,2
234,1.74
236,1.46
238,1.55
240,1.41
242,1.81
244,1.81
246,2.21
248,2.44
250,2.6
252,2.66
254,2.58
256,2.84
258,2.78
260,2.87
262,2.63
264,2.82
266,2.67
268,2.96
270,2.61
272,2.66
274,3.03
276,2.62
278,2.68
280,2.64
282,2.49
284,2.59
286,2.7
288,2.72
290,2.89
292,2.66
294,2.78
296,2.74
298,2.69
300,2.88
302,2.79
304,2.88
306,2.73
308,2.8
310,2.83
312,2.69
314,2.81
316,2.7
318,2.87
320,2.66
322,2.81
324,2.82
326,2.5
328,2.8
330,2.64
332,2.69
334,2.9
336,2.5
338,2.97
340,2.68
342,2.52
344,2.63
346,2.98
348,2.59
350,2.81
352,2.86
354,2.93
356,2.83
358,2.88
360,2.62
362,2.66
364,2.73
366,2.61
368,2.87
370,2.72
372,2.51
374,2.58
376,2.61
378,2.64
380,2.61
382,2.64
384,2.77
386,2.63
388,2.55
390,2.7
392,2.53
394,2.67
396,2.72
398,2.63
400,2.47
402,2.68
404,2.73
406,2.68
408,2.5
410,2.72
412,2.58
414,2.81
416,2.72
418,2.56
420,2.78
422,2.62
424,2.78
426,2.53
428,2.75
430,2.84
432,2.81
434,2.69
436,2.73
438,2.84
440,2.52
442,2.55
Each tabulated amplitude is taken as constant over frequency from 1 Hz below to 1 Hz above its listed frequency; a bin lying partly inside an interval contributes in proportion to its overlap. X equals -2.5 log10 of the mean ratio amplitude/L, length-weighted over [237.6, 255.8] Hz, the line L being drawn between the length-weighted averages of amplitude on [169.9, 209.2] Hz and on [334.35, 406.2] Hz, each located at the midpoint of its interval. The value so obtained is 0.25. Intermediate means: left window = 2.76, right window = 2.69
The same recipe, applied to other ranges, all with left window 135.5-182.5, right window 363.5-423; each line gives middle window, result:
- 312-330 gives -0.02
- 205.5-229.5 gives 0.08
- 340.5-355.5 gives -0.04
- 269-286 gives 0.01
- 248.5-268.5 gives -0.01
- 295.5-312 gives -0.04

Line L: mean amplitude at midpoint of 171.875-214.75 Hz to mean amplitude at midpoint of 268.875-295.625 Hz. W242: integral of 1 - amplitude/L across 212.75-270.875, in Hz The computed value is 6.4 Hz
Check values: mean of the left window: 2.71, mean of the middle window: 2.4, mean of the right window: 2.7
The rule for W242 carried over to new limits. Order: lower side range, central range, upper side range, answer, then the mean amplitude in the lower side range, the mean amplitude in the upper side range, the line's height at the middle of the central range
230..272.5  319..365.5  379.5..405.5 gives -3.77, 2.34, 2.64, 2.53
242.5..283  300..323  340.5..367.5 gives -0.84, 2.62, 2.74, 2.69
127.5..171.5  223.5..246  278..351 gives 6.35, 2.72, 2.73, 2.73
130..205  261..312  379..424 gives -0.66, 2.76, 2.65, 2.7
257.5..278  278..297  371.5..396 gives 0.33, 2.76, 2.63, 2.74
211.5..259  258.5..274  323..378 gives -2.19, 2.31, 2.72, 2.42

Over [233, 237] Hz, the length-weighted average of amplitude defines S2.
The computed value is 1.6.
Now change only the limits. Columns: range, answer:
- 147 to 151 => 2.67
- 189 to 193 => 2.71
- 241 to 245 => 1.81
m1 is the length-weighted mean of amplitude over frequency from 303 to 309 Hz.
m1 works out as 2.8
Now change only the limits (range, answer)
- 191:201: 2.83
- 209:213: 2.28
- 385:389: 2.59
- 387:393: 2.59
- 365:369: 2.74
